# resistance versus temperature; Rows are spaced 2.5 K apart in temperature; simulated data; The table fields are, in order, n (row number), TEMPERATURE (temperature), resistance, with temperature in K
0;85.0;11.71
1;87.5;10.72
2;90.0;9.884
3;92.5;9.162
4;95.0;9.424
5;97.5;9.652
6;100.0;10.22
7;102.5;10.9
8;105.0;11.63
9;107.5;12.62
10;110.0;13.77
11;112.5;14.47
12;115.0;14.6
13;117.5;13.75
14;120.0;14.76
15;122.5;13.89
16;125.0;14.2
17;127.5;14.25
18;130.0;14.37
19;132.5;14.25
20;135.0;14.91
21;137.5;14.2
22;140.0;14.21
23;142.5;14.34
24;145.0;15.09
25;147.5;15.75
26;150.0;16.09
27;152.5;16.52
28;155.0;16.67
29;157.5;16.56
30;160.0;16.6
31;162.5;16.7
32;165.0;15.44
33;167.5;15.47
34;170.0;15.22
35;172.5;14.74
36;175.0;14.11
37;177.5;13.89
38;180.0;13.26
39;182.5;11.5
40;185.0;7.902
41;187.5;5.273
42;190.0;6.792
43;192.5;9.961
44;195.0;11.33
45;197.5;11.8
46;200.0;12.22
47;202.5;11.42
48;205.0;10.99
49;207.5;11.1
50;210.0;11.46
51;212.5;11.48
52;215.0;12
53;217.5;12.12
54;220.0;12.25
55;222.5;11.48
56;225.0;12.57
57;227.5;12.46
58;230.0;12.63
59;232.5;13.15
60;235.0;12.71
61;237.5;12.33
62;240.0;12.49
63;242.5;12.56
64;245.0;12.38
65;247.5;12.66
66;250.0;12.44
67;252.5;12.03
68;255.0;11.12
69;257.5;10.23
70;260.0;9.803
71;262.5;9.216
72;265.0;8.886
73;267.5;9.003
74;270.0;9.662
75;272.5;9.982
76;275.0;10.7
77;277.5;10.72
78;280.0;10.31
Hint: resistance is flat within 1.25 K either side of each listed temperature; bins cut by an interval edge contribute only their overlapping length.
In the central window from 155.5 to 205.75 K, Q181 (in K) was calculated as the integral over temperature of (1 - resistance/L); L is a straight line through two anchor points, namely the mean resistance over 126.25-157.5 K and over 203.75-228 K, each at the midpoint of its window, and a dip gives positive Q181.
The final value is 3.0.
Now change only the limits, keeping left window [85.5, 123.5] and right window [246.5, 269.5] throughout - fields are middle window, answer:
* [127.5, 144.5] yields -4.0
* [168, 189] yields -1.4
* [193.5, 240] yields -4.5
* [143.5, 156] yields -4.8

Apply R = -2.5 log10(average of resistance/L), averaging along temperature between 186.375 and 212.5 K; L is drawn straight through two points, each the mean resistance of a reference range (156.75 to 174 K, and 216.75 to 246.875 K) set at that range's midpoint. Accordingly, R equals 0.33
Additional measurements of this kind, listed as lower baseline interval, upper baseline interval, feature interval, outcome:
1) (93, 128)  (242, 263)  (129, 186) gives -0.20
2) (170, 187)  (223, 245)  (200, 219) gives 0.08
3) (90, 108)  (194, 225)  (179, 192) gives 0.26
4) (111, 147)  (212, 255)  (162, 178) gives -0.11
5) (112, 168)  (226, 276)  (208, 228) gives 0.05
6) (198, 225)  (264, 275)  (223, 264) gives -0.13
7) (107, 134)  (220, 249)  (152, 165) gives -0.21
